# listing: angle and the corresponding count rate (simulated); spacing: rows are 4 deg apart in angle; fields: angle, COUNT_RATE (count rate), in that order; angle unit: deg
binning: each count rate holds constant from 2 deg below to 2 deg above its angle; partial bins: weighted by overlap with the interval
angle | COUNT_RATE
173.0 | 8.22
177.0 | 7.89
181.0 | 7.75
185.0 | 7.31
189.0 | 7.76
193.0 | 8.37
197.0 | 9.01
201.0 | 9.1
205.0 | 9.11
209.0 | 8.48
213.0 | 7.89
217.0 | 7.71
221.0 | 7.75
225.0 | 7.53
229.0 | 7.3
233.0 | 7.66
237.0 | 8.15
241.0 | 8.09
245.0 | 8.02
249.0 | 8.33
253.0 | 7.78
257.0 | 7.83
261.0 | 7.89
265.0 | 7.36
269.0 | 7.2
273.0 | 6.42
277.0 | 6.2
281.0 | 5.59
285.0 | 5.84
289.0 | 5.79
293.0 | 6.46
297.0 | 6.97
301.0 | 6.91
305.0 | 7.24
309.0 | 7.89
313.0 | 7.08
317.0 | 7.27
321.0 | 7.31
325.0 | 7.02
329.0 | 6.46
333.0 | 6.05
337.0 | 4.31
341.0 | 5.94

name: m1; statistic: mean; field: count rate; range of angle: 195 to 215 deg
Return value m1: 8.72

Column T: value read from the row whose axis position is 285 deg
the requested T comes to 5.84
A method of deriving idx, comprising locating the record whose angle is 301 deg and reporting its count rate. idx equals 6.91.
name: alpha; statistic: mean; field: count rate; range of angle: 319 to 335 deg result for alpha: 6.71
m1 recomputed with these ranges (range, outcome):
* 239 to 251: 8.15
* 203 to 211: 8.79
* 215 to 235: 7.59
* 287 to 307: 6.67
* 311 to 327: 7.17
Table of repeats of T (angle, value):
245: 8.02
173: 8.22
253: 7.78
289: 5.79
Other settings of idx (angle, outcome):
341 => 5.94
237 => 8.15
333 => 6.05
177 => 7.89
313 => 7.08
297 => 6.97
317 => 7.27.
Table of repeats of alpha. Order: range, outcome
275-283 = 5.89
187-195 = 8.06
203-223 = 8.19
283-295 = 6.03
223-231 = 7.42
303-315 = 7.4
